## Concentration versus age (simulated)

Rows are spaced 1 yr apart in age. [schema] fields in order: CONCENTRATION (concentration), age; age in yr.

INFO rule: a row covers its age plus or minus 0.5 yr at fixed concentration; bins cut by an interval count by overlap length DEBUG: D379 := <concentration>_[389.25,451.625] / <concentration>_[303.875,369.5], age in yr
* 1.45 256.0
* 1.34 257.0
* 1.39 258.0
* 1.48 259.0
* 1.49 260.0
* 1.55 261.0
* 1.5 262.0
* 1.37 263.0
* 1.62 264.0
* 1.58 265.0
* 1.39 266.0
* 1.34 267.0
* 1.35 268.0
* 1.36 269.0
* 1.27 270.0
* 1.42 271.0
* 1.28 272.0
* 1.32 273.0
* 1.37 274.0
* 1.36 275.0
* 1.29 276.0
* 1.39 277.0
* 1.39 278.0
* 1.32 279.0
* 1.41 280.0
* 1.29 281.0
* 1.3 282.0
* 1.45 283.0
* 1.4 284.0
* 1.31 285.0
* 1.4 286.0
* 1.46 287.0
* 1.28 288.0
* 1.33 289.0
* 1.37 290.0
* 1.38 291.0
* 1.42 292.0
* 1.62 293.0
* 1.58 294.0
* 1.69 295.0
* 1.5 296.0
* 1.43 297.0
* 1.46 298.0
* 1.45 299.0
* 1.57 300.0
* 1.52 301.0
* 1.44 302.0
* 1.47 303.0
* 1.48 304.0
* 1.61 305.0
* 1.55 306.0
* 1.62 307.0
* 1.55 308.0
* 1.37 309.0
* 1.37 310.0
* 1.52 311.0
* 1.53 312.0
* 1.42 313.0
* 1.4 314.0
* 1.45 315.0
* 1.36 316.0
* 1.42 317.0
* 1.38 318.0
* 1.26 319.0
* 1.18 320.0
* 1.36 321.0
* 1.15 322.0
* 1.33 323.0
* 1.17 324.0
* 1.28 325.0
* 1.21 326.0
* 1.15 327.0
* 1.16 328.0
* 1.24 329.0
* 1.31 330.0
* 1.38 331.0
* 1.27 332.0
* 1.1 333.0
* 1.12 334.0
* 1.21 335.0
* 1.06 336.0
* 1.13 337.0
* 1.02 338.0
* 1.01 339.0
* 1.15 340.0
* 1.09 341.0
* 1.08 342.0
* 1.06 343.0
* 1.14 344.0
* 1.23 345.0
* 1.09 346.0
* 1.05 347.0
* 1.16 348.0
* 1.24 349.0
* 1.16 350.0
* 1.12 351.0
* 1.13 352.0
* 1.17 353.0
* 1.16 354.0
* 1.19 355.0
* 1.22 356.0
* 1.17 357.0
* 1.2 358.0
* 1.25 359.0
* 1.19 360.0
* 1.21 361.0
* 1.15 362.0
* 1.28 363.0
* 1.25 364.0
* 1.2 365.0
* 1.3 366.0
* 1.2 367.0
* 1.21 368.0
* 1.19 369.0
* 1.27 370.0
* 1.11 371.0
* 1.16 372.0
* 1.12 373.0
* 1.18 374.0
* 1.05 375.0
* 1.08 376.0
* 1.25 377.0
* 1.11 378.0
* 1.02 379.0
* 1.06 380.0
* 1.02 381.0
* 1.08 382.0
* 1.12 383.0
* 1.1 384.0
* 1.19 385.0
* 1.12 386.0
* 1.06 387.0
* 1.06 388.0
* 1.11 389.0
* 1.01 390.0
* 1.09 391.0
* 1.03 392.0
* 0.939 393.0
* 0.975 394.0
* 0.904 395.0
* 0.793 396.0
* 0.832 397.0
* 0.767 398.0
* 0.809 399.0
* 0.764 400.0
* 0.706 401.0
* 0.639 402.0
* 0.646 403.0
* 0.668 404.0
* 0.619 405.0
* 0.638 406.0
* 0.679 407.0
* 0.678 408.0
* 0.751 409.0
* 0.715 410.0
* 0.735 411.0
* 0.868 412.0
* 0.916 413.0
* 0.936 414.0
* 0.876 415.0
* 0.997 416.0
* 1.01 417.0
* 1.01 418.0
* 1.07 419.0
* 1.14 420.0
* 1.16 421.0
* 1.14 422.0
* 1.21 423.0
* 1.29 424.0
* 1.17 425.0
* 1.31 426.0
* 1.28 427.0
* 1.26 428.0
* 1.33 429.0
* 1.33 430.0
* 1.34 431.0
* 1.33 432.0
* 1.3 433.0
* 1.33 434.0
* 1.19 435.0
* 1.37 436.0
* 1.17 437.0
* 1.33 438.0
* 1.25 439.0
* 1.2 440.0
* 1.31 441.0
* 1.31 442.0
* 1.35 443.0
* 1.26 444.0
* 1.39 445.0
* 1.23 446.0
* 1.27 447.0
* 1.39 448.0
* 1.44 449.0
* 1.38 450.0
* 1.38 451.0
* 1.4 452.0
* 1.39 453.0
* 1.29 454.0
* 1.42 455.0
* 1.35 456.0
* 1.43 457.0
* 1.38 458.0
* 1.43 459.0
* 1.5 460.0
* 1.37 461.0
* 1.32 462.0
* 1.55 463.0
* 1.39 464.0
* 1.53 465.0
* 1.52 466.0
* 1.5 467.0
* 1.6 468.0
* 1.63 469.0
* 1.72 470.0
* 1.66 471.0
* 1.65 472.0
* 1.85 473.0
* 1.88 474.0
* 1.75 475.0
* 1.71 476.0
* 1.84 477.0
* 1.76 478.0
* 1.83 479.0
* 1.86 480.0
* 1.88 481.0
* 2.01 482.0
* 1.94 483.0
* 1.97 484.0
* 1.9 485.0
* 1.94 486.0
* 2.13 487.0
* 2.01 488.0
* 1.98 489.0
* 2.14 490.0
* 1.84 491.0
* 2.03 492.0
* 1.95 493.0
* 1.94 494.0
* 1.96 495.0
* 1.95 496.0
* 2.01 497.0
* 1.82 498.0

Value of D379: 0.86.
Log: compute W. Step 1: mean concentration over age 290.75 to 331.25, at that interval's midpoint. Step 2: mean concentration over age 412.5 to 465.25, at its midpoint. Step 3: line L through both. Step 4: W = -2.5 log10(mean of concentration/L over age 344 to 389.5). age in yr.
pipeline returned 0.170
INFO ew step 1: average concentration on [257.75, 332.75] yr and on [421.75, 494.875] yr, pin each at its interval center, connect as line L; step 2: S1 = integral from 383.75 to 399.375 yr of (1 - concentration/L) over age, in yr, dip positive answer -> 5.2 yr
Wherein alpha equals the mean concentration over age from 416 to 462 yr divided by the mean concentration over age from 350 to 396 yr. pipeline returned 1.1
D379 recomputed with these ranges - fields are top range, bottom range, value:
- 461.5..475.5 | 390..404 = 1.92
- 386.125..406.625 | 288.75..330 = 0.61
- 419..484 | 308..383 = 1.20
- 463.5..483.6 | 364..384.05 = 1.51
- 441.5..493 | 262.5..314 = 1.14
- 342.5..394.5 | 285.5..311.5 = 0.77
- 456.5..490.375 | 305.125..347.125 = 1.36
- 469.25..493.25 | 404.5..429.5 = 1.90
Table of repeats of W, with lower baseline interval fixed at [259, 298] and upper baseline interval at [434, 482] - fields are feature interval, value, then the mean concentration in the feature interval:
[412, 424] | 0.369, 1.05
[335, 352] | 0.276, 1.12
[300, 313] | -0.059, 1.5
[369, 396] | 0.321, 1.08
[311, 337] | 0.122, 1.28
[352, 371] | 0.196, 1.21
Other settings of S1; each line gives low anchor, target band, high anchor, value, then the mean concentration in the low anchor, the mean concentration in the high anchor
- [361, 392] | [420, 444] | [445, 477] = 1.8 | 1.14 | 1.5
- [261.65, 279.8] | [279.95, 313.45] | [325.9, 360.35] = -4.0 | 1.38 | 1.16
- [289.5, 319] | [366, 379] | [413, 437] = 1.5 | 1.48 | 1.18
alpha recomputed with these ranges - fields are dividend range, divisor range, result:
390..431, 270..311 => 0.66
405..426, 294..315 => 0.63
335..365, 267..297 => 0.83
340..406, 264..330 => 0.77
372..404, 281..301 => 0.68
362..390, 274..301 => 0.81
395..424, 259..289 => 0.62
